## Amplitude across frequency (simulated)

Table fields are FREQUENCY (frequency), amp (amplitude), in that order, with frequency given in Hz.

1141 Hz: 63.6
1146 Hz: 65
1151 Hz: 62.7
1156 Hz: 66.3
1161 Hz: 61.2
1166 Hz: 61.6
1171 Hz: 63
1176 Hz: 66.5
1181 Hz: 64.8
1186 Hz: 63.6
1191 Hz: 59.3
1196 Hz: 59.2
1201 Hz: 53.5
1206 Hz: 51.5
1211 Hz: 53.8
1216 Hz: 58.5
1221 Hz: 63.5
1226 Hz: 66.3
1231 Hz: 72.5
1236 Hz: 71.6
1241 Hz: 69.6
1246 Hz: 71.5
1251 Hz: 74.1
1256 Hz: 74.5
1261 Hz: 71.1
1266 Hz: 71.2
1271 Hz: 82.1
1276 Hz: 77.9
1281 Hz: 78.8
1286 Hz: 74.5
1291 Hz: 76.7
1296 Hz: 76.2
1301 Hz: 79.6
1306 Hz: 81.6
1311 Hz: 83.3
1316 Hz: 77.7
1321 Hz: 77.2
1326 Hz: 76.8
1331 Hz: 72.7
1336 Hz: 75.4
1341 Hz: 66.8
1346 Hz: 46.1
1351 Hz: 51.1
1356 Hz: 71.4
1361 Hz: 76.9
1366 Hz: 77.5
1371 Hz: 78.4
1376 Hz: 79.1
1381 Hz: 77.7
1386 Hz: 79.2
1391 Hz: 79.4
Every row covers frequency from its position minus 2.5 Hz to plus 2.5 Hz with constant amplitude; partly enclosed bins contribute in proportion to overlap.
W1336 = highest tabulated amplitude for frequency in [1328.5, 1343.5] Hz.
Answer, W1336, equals 75.4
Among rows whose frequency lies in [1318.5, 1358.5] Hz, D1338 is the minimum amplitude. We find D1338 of 46.1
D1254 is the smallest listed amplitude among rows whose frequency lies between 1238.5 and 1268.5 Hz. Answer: 69.6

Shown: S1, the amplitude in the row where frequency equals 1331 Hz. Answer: 72.7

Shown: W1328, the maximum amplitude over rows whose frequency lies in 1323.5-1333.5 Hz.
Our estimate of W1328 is 76.8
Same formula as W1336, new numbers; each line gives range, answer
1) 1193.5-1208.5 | 59.2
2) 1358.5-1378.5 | 79.1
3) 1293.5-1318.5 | 83.3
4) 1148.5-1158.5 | 66.3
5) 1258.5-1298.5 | 82.1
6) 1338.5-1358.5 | 71.4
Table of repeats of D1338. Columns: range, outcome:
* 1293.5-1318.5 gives 76.2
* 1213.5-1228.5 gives 58.5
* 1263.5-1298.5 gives 71.2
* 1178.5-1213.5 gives 51.5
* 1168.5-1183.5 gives 63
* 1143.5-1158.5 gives 62.7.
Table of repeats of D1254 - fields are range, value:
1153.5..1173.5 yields 61.2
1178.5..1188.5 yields 63.6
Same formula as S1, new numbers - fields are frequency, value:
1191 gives 59.3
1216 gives 58.5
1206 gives 51.5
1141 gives 63.6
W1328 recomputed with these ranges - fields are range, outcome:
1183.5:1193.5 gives 63.6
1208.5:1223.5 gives 63.5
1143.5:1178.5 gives 66.5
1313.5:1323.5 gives 77.7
